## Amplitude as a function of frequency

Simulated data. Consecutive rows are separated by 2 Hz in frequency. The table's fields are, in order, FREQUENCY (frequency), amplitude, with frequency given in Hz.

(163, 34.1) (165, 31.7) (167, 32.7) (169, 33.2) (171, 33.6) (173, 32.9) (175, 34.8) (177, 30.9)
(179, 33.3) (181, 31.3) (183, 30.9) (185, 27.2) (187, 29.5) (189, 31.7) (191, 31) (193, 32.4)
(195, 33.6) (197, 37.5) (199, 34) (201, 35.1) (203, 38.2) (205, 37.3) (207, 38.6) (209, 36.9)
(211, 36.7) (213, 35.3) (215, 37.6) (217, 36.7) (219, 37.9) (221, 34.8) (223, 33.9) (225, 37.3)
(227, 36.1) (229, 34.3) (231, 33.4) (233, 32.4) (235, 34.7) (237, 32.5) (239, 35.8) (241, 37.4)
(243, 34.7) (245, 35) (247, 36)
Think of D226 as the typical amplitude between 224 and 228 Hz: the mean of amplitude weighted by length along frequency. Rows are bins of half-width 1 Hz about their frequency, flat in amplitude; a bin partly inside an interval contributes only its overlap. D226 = 36.7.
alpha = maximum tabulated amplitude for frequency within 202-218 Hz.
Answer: 38.6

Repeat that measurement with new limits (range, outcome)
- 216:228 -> 37.9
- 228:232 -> 34.3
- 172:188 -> 34.8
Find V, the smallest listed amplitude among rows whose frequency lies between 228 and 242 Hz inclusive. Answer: 32.4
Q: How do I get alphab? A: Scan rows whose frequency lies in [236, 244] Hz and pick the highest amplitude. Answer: 37.4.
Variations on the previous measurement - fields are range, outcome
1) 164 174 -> 33.6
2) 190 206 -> 38.2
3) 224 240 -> 37.3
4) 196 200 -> 37.5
